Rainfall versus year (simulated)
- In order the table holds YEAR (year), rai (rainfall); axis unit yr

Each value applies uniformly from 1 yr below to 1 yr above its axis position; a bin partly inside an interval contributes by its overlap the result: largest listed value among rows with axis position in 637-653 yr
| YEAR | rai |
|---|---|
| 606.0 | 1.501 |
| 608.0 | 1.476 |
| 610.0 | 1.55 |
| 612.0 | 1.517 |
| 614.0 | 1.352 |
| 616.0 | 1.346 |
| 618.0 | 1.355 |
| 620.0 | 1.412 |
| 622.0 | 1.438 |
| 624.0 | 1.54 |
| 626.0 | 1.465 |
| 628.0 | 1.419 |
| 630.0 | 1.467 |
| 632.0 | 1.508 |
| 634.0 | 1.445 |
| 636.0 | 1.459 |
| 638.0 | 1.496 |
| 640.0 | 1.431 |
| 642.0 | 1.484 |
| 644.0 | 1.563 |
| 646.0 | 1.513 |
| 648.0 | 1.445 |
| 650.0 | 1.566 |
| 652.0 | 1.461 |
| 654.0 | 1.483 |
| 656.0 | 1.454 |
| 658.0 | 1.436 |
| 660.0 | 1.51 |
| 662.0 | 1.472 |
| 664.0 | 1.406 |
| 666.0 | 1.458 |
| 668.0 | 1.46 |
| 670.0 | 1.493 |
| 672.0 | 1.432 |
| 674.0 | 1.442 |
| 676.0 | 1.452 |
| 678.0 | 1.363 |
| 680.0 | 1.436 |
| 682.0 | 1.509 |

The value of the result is 1.566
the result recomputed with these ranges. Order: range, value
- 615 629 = 1.54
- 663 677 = 1.493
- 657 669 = 1.51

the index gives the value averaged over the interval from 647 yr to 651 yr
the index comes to 1.51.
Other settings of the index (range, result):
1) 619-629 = 1.45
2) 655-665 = 1.46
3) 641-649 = 1.5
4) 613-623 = 1.38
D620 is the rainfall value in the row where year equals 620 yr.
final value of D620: 1.412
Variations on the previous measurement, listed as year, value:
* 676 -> 1.452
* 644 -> 1.563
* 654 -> 1.483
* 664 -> 1.406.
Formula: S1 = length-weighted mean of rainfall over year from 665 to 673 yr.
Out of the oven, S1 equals 1.46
